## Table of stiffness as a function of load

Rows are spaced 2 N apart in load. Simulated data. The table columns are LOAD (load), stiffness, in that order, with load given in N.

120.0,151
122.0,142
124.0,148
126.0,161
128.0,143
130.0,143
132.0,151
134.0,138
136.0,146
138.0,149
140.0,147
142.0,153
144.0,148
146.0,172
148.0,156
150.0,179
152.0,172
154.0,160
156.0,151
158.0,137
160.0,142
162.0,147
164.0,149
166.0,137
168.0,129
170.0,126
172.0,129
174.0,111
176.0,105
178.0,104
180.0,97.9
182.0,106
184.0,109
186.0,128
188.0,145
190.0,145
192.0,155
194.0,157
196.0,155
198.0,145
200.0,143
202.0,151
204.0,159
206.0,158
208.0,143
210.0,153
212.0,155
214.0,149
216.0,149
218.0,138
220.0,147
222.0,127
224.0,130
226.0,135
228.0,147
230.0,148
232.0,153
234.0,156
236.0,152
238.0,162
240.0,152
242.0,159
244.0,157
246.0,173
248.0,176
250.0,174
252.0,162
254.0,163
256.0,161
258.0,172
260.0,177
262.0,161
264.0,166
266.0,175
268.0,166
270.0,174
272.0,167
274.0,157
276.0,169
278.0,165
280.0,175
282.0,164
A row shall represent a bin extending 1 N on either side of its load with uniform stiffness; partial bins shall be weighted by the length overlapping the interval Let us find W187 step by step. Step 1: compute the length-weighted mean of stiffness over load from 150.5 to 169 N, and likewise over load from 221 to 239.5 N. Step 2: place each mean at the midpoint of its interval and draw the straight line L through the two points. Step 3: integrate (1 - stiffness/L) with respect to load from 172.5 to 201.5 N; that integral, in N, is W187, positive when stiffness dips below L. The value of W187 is 3.49 N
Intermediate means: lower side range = 148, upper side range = 146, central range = 129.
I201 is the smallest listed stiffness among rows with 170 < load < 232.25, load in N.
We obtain 97.9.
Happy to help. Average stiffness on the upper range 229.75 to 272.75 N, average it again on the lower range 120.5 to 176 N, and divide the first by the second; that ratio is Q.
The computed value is 1.1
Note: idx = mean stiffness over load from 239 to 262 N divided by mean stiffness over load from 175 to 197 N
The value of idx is 1.30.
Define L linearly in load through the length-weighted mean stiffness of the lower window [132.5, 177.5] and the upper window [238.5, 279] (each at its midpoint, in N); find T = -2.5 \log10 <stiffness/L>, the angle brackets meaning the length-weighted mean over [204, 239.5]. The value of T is 0.08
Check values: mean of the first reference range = 144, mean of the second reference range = 166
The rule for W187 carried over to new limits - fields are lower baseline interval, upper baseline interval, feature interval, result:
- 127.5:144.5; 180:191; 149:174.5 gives -1.8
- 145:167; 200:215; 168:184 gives 4.3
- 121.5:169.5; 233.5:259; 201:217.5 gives 0.7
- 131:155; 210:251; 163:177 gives 2.5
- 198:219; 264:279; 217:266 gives 0.8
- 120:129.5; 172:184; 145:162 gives -4.3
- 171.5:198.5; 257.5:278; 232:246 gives -0.3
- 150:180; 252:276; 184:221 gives 0.0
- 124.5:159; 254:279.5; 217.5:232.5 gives 2.1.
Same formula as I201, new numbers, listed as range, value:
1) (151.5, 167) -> 137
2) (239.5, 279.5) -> 152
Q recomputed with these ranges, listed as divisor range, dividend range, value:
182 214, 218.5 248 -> 1.03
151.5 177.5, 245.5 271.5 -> 1.24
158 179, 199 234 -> 1.14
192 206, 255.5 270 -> 1.11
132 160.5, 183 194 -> 0.90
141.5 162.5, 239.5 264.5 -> 1.06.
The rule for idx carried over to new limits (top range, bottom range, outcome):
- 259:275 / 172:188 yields 1.50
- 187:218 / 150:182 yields 1.12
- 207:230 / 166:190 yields 1.20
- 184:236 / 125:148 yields 0.97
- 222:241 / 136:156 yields 0.93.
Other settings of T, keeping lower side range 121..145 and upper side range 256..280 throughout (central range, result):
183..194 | 0.13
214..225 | 0.16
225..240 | 0.08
